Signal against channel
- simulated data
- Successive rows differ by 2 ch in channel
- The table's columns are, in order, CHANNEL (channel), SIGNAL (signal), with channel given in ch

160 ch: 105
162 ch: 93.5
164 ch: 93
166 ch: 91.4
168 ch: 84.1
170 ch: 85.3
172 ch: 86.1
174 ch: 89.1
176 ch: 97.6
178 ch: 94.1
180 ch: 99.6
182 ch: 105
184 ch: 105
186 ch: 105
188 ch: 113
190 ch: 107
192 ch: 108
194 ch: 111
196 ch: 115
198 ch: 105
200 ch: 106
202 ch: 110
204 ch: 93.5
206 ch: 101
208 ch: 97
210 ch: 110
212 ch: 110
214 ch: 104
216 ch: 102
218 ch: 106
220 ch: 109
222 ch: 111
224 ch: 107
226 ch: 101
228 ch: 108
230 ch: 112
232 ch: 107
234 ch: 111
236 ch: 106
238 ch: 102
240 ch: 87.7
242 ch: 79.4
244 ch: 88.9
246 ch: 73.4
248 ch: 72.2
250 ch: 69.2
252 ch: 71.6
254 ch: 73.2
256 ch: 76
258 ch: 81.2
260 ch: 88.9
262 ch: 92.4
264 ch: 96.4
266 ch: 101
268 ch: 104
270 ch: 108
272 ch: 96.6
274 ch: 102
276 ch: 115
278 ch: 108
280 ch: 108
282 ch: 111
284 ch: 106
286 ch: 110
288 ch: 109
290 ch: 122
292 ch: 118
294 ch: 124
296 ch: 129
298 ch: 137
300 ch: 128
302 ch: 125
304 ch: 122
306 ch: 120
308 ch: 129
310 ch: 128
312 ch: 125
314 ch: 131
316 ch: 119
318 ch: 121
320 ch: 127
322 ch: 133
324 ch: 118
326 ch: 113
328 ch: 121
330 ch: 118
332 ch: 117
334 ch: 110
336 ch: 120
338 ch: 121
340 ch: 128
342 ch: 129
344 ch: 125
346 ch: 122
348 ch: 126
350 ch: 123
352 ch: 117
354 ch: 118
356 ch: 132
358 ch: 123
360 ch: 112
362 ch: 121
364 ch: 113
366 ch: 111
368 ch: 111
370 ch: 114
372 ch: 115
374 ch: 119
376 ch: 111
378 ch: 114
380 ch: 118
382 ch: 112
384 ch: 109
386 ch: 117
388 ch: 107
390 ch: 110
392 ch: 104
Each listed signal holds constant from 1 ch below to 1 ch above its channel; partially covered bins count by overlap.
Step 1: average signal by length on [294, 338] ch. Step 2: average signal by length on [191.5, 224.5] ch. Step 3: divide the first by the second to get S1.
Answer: 1.16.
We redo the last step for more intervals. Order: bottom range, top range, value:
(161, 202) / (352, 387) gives 1.16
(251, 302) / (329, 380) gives 1.13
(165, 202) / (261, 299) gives 1.10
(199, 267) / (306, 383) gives 1.25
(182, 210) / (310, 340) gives 1.15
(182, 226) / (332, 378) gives 1.12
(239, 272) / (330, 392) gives 1.37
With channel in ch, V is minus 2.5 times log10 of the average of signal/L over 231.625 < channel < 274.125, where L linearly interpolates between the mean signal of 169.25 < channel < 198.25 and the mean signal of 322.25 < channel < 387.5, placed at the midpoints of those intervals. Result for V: 0.20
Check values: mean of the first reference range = 102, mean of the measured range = 89.9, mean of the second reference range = 118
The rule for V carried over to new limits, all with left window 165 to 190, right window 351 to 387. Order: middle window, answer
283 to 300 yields -0.111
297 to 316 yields -0.158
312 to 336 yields -0.089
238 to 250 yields 0.262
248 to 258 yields 0.382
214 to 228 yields -0.052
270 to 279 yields 0.008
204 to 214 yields -0.037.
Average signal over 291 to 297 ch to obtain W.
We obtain 124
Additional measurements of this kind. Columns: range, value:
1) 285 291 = 114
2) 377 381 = 116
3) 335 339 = 120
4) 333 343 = 122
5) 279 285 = 108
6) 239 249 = 80.3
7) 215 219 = 104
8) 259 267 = 94.7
